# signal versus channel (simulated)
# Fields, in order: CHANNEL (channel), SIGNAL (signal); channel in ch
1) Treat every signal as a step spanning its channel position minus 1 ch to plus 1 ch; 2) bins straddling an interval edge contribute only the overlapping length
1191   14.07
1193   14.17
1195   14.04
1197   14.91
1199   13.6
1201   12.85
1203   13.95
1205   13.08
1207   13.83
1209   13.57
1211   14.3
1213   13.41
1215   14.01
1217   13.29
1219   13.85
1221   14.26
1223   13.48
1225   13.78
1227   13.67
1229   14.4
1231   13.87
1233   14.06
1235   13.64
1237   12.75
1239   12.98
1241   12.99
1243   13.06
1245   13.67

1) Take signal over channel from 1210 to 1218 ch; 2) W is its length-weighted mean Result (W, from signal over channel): 13.8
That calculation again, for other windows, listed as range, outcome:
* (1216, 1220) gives 13.6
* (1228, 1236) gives 14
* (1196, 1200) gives 14.3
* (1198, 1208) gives 13.5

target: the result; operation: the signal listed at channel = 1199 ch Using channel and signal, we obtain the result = 13.6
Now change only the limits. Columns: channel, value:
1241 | 12.99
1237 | 12.75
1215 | 14.01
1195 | 14.04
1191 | 14.07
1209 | 13.57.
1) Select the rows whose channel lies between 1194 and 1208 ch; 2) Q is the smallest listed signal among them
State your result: 12.85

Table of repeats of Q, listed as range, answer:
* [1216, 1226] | 13.29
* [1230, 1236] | 13.64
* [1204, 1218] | 13.08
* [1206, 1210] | 13.57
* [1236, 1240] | 12.75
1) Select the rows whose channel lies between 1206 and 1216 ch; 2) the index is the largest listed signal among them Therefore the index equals 14.3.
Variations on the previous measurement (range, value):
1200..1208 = 13.95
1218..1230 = 14.4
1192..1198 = 14.91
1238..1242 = 12.99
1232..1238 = 14.06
